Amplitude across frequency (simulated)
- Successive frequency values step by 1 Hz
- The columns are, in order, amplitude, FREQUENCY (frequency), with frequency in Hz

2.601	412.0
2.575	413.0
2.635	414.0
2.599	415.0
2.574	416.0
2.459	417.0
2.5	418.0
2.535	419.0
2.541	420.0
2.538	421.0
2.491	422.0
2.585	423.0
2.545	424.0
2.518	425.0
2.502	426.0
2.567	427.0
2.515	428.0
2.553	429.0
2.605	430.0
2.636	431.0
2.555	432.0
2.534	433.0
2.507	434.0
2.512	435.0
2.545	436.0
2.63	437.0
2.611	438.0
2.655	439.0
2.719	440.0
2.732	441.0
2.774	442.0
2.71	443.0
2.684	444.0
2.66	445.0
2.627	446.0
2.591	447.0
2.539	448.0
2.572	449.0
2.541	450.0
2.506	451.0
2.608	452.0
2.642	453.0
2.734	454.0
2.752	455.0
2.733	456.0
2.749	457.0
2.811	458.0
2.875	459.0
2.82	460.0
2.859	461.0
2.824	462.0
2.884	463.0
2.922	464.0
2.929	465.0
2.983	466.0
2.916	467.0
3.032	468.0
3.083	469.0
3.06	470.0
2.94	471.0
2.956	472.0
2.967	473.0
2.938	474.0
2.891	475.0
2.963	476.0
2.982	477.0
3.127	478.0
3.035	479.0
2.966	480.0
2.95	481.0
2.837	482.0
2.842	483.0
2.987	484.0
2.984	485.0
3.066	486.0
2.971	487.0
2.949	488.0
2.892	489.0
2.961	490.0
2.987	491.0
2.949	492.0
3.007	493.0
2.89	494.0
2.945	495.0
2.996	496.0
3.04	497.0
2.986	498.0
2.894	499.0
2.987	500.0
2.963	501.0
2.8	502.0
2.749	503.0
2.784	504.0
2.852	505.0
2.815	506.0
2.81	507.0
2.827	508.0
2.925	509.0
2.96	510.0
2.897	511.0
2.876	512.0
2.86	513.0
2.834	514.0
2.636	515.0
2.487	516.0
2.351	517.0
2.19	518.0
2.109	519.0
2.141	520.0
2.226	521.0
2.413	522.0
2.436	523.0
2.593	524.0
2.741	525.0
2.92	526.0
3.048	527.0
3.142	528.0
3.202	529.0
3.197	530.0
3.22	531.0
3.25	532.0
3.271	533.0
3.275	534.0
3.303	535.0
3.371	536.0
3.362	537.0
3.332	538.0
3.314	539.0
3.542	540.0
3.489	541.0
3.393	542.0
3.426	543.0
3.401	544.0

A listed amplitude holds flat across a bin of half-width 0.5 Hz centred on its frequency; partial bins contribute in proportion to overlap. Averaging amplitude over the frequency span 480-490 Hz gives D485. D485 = 2.94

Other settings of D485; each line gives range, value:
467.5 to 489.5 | 2.97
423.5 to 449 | 2.6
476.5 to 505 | 2.95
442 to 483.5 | 2.83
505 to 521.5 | 2.63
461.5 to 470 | 2.95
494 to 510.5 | 2.9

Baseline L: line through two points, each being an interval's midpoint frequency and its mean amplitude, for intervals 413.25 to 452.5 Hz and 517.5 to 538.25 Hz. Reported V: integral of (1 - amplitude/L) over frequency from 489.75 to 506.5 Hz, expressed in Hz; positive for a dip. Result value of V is -0.8 Hz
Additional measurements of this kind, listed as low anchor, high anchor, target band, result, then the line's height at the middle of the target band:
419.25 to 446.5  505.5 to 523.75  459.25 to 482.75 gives -3.19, 2.6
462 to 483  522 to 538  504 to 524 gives 2.80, 3.04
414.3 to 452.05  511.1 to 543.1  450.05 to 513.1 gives -3.16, 2.76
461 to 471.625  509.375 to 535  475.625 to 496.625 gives -0.54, 2.89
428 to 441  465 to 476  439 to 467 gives 0.54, 2.79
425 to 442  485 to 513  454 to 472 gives -1.00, 2.74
